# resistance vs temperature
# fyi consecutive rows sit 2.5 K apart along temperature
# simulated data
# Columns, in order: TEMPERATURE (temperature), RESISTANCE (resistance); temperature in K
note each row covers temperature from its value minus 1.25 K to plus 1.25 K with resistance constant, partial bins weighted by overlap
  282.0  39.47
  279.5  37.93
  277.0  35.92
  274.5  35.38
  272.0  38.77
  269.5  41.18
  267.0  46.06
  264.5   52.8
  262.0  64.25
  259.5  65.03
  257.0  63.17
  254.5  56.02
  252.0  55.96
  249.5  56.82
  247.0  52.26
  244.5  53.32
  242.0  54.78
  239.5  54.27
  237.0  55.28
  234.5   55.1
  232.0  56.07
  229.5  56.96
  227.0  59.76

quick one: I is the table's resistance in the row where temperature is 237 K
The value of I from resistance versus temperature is 55.28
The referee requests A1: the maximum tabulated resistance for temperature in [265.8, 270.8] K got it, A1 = 46.06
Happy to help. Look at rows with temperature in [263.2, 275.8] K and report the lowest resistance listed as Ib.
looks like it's 35.38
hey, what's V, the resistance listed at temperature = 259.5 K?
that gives 65.03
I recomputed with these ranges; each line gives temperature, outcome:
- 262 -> 64.25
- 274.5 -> 35.38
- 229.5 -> 56.96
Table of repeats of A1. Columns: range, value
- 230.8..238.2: 56.07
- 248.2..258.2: 63.17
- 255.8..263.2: 65.03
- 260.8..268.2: 64.25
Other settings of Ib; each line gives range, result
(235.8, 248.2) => 52.26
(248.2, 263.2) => 55.96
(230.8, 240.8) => 54.27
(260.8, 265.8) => 52.8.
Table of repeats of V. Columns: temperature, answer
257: 63.17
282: 39.47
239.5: 54.27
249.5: 56.82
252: 55.96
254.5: 56.02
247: 52.26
